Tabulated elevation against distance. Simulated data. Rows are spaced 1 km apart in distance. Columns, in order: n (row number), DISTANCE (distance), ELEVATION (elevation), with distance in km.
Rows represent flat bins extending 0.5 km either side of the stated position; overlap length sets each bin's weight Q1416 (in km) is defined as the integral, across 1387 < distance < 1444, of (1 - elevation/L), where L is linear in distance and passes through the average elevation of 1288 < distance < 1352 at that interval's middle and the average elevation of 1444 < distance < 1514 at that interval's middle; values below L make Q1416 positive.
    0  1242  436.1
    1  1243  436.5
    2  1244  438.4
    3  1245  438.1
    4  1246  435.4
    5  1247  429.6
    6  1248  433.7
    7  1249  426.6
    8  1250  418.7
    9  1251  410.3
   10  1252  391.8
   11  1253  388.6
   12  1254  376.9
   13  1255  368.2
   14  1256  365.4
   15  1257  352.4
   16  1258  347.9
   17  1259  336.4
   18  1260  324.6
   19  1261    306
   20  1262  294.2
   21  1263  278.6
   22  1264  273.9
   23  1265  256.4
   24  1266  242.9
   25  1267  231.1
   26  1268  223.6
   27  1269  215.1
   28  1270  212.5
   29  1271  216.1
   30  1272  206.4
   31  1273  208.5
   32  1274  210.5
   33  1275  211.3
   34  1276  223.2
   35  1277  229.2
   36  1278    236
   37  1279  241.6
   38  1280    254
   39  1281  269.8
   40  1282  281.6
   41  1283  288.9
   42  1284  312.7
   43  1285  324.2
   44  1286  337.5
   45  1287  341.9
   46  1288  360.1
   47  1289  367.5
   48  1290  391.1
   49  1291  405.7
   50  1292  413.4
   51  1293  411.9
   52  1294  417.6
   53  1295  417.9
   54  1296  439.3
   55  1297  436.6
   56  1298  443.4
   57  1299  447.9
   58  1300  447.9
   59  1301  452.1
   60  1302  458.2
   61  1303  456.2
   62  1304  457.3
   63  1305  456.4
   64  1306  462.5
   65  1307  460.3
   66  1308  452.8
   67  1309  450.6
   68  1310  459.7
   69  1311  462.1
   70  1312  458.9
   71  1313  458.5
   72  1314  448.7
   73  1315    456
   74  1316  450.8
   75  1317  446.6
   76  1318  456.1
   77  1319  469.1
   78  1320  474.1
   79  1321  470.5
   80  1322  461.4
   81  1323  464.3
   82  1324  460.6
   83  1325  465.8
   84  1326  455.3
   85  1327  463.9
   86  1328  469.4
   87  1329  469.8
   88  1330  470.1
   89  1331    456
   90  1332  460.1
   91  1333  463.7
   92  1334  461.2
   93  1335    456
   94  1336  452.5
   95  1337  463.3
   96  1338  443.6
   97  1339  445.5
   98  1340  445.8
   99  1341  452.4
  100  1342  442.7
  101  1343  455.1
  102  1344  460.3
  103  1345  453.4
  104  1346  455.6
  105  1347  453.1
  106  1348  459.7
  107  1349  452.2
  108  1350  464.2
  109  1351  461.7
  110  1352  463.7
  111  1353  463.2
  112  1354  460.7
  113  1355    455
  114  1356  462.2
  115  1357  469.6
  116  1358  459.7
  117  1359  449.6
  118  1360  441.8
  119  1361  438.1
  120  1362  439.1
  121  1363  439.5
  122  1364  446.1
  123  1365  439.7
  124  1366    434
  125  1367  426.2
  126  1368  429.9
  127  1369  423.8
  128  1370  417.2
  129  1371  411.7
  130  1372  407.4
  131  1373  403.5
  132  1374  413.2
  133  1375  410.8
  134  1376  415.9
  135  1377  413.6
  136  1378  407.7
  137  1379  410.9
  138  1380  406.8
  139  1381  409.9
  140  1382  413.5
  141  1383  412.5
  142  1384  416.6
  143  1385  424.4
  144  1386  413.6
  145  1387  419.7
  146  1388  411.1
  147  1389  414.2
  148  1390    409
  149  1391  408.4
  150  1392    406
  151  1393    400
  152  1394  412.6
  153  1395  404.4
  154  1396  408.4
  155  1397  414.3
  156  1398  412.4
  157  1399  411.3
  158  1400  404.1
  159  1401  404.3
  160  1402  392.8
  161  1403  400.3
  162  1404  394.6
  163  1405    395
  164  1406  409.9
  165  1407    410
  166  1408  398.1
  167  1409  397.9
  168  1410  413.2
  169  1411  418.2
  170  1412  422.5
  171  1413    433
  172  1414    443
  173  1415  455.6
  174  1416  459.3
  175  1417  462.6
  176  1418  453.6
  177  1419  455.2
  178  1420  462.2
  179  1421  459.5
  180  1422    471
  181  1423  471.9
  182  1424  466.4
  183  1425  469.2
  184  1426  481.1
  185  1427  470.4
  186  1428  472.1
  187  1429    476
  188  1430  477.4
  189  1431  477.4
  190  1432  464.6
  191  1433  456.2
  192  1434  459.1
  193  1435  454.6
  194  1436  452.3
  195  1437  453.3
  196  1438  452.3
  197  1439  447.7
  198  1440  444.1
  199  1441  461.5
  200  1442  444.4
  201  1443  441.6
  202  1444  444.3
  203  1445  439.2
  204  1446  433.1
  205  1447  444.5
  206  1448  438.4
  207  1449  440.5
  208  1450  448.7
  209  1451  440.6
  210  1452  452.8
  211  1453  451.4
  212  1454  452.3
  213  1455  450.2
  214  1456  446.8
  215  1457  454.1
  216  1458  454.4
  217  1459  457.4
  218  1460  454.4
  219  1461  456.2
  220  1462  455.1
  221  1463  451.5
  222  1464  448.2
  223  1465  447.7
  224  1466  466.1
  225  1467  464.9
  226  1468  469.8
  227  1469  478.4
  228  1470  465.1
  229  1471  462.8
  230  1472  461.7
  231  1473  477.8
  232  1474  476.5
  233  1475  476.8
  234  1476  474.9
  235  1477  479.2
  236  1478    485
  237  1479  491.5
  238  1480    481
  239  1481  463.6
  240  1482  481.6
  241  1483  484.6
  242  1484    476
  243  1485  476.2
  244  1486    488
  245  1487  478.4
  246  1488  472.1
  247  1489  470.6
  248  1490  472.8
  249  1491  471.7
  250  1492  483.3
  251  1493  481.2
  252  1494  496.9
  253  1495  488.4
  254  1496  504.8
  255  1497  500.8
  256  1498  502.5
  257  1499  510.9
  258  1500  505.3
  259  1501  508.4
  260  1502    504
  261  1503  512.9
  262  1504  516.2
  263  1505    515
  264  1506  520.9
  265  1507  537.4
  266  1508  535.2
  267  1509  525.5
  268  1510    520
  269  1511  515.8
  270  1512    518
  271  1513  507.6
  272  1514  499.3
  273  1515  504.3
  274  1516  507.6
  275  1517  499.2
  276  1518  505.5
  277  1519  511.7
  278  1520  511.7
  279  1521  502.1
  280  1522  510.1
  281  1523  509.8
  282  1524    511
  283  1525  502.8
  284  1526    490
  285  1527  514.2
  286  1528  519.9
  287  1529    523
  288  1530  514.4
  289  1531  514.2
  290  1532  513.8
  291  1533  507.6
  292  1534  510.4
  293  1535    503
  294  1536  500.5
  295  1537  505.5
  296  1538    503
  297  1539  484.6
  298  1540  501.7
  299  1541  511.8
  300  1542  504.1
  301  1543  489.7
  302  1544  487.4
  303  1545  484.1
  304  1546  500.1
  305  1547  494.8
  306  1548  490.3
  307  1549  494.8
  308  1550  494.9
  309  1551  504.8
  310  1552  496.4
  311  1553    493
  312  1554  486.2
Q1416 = 3.8 km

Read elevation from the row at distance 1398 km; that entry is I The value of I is 412.4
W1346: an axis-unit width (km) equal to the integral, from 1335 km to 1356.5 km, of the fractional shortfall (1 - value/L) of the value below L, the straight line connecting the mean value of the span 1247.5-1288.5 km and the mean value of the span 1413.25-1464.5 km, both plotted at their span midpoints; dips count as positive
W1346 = -5.0 km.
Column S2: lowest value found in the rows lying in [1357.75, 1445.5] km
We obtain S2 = 392.8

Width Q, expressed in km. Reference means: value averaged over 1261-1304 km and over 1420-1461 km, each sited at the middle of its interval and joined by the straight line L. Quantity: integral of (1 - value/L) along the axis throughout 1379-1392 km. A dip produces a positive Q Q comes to -0.1 km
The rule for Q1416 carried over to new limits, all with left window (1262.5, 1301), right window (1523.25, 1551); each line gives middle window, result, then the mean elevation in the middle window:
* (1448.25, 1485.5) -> -1.1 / 464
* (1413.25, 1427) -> -1.6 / 462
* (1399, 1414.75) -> -0.2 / 410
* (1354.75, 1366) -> -2.4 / 448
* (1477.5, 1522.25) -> -2.3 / 499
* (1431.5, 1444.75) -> -0.7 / 452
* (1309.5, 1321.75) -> -4.5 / 459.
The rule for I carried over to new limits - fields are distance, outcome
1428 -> 472.1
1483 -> 484.6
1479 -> 491.5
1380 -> 406.8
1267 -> 231.1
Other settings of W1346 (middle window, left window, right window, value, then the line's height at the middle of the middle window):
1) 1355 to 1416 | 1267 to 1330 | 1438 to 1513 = 1.19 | 428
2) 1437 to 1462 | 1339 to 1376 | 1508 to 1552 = 1.48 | 476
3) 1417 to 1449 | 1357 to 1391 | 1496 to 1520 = 0.29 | 462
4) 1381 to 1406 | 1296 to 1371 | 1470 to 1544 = 3.22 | 469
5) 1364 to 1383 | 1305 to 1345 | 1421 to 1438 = 1.85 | 462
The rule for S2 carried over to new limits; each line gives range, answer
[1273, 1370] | 208.5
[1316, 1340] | 443.6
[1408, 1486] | 397.9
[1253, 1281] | 206.4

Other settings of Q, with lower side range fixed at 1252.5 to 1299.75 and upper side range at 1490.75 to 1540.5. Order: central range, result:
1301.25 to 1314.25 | -4.5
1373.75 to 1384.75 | -0.4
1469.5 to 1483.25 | 0.0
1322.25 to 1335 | -3.8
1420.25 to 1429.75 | -0.8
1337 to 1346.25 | -2.1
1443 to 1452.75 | 0.2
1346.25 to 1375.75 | -4.5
